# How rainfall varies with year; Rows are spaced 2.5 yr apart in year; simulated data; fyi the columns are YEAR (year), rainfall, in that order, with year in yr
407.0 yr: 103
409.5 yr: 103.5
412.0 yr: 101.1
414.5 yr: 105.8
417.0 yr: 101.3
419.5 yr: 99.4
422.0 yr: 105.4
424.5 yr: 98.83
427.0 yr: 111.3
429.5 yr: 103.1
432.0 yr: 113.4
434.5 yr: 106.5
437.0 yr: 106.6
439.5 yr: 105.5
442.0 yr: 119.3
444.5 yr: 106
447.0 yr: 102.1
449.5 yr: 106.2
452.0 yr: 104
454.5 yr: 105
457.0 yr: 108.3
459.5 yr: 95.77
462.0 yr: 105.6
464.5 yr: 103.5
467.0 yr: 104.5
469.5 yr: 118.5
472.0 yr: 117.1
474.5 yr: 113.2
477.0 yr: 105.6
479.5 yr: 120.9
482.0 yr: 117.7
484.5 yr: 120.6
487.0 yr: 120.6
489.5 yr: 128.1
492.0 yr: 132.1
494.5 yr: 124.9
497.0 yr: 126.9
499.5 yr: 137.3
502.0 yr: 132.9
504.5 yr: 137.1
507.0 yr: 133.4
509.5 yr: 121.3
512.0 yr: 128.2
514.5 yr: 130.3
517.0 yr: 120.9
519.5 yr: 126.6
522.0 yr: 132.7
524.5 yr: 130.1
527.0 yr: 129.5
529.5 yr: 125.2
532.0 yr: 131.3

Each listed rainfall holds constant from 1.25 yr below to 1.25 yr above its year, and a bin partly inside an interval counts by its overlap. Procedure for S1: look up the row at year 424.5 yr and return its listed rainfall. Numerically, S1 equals 98.83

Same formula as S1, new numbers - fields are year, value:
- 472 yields 117.1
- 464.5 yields 103.5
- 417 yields 101.3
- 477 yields 105.6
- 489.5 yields 128.1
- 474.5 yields 113.2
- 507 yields 133.4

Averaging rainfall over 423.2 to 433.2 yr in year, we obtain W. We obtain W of 107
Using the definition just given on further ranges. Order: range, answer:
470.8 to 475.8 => 115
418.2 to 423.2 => 102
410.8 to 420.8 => 102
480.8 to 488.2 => 120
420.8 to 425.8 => 102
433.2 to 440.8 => 106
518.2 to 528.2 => 130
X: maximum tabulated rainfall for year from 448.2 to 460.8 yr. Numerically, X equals 108.3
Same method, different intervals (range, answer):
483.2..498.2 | 132.1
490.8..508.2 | 137.3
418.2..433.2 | 113.4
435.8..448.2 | 119.3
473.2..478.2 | 113.2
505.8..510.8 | 133.4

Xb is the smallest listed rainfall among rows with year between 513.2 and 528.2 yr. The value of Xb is 120.9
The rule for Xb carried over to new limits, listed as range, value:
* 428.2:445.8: 103.1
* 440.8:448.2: 102.1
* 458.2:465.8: 95.77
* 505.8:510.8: 121.3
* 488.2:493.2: 128.1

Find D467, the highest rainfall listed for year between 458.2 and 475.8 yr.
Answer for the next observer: 118.5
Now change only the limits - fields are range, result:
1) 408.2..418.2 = 105.8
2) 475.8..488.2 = 120.9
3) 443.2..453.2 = 106.2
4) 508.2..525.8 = 132.7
